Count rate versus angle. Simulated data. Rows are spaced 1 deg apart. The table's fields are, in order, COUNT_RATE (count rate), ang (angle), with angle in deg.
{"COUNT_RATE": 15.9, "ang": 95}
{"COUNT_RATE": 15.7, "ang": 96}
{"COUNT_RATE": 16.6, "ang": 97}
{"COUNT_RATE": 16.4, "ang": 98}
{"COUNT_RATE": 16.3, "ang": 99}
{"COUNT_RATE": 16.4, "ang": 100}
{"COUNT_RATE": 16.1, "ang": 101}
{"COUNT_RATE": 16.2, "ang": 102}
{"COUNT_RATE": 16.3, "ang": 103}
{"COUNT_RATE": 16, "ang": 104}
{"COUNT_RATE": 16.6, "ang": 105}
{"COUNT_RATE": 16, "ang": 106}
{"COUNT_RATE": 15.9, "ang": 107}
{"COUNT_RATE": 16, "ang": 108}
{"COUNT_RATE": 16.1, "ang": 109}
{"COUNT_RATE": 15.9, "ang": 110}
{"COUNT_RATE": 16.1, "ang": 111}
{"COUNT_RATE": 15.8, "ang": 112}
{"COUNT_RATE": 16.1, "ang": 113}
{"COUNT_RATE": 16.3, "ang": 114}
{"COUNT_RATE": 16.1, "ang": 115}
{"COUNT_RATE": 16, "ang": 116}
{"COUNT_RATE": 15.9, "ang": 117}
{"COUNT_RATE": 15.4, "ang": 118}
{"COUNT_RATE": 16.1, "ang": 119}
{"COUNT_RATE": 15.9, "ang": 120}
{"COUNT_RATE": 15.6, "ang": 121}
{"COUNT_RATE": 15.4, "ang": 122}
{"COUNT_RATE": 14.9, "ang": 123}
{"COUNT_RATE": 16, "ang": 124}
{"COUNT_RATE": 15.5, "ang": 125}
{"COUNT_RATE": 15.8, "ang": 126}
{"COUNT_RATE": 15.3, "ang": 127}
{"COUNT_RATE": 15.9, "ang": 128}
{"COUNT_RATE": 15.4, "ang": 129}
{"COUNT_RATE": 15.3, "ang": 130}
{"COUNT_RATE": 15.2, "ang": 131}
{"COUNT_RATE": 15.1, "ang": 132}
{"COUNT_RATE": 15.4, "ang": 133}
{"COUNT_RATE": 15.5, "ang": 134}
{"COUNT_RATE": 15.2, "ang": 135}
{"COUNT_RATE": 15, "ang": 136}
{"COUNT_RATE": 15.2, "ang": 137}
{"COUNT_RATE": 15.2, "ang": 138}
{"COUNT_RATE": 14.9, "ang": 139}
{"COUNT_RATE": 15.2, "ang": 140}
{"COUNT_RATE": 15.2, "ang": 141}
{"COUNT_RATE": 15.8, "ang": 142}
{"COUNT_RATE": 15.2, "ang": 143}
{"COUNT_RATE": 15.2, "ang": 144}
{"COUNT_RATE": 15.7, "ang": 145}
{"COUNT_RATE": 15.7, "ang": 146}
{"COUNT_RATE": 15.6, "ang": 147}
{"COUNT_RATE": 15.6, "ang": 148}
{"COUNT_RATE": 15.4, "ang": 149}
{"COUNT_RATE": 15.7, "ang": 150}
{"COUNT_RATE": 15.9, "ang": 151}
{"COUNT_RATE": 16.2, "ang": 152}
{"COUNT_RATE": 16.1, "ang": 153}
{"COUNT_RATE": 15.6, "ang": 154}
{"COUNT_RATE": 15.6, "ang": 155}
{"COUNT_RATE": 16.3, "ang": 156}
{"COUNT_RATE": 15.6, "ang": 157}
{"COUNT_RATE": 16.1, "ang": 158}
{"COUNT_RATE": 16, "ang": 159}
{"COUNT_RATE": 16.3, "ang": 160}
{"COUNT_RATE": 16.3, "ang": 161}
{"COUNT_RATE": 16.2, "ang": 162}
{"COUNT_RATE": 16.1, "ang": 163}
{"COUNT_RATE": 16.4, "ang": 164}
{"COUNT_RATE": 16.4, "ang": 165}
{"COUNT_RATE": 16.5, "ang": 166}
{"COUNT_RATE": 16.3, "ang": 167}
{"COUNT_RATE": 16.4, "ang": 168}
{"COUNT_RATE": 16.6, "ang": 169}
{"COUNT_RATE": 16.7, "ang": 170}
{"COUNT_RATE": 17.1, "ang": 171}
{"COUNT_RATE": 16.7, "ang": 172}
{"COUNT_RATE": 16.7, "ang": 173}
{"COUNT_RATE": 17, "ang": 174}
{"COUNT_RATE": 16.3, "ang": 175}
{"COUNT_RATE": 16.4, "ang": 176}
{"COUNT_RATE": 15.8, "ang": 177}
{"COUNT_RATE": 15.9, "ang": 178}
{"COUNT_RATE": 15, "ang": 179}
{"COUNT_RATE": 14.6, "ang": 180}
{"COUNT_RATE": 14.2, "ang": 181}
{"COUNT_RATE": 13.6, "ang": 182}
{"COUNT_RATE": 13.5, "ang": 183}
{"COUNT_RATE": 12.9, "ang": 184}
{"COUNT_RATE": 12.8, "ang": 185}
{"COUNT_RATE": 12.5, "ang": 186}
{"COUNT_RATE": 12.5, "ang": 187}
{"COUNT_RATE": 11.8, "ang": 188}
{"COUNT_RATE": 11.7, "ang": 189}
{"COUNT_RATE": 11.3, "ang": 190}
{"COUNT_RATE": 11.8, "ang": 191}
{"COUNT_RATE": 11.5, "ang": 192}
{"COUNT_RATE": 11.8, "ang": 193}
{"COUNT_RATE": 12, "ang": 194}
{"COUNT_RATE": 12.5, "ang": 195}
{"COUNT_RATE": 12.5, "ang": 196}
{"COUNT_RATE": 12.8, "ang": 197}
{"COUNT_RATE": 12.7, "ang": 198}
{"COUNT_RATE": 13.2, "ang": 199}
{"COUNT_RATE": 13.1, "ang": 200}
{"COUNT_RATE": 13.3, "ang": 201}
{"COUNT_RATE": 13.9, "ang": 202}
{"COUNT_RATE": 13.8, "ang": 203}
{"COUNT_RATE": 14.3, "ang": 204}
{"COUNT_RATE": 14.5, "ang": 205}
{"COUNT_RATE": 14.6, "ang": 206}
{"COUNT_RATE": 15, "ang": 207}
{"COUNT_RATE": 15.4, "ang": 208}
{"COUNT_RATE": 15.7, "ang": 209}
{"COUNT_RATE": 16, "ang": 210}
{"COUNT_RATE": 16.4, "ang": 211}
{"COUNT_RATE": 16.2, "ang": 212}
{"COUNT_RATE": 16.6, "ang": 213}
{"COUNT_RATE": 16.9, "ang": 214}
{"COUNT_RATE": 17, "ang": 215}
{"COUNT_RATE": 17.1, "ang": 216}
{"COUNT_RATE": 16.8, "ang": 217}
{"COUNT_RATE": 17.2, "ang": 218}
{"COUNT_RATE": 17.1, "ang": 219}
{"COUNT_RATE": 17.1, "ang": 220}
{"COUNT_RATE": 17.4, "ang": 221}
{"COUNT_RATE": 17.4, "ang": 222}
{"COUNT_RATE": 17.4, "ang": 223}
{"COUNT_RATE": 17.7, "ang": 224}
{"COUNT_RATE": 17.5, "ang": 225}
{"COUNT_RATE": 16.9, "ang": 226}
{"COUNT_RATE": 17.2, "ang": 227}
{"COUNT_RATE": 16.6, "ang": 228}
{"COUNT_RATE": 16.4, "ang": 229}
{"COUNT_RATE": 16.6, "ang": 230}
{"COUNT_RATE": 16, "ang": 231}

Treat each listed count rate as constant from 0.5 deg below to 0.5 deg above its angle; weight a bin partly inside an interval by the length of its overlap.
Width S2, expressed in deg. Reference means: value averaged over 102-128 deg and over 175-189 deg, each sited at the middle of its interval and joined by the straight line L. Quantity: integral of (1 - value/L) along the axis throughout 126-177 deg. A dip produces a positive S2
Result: -3.6 deg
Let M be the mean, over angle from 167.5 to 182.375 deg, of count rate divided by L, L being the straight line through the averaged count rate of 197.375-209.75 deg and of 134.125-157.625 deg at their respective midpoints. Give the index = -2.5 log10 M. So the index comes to -0.08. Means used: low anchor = 15.5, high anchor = 14.1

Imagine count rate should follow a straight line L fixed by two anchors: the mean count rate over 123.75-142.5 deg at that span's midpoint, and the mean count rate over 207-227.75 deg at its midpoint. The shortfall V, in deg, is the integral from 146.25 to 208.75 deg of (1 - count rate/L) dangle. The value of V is 5.3 deg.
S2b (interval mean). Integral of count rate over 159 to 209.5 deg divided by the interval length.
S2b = 14.5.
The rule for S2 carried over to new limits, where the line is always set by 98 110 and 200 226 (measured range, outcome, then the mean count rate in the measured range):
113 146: 1.30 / 15.5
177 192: 2.70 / 13.2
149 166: 0.07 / 16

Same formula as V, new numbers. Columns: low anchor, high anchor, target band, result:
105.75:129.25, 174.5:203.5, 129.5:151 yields -0.5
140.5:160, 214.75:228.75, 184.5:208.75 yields 5.3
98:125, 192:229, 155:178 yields -1.1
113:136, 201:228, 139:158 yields 0.2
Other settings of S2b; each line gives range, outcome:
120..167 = 15.7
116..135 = 15.5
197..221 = 15.4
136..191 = 15.3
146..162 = 15.9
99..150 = 15.7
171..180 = 16.2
